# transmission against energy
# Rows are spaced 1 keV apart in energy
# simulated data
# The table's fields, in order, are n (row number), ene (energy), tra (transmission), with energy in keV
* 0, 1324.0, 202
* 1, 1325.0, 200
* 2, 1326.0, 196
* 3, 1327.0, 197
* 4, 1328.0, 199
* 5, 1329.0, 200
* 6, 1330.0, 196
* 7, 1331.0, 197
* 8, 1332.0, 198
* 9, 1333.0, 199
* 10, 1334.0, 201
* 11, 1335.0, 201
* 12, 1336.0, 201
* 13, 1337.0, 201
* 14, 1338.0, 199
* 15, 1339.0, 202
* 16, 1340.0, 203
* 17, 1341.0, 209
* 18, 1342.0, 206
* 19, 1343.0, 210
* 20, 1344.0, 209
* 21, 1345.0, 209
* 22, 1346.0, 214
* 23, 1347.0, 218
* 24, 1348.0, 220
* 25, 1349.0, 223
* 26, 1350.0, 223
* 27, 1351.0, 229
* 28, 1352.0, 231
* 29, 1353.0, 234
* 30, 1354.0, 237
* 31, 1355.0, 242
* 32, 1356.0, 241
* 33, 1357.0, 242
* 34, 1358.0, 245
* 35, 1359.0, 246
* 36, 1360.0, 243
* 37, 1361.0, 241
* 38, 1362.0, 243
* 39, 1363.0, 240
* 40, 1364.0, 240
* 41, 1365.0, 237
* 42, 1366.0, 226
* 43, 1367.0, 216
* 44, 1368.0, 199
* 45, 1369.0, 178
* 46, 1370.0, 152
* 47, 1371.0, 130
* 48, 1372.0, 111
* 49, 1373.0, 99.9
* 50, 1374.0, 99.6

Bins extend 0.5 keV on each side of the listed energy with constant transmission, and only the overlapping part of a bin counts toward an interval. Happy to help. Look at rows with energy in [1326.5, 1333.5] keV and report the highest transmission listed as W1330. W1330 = 200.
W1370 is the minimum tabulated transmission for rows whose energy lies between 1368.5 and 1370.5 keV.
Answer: 152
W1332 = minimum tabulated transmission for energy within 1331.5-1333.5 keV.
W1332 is 198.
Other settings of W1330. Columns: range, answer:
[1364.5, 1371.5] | 237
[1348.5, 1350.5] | 223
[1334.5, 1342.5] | 209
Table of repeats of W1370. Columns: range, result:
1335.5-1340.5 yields 199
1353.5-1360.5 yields 237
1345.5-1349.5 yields 214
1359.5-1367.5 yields 216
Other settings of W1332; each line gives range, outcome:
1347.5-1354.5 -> 220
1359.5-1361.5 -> 241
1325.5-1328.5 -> 196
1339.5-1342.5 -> 203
